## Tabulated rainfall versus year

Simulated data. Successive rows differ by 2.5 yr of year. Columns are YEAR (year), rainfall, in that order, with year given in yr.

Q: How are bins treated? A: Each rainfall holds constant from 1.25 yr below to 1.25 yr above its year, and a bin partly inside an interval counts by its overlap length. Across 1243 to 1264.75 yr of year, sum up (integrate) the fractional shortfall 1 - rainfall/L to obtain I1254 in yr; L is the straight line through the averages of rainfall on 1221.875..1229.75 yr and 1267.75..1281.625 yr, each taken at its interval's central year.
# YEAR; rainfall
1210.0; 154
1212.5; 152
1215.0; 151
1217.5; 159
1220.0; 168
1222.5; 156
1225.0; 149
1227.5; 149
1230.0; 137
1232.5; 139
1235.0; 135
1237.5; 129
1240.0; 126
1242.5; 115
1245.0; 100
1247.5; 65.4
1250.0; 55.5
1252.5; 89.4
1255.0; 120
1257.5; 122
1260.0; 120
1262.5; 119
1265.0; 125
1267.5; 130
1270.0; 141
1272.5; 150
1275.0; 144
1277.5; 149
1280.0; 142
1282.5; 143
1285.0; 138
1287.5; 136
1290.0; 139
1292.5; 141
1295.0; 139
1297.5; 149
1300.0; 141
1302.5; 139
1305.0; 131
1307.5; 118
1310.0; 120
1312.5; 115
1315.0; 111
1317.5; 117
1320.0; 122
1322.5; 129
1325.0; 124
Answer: 6.8 yr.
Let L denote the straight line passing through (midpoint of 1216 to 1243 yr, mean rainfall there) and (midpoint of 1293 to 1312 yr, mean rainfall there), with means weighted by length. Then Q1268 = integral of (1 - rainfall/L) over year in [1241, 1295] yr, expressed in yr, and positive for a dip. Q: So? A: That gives 5.53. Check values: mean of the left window 143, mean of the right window 133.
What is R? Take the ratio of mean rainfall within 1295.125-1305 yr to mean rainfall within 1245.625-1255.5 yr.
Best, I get 1.74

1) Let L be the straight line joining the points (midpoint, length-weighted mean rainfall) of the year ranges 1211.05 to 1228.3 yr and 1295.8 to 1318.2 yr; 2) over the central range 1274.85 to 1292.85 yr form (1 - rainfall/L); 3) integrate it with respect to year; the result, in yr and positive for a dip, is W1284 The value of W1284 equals -0.9 yr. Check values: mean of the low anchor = 155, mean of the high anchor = 127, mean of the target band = 141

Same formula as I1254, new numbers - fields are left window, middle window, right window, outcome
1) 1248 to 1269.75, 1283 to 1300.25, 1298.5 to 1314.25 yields -2.6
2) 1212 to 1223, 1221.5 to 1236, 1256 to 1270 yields 0.5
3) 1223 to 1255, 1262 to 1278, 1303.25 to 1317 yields -2.6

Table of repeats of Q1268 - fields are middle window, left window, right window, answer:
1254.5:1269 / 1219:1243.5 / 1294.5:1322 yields 1.28 yr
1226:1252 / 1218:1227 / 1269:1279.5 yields 6.62 yr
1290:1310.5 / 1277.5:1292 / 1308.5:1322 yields -1.04 yr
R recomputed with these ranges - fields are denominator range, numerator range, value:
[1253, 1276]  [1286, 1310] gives 1.06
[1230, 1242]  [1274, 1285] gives 1.09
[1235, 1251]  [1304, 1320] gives 1.16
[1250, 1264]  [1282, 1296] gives 1.28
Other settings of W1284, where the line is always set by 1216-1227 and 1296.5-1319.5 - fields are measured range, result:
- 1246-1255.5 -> 4.3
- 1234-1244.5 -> 1.9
